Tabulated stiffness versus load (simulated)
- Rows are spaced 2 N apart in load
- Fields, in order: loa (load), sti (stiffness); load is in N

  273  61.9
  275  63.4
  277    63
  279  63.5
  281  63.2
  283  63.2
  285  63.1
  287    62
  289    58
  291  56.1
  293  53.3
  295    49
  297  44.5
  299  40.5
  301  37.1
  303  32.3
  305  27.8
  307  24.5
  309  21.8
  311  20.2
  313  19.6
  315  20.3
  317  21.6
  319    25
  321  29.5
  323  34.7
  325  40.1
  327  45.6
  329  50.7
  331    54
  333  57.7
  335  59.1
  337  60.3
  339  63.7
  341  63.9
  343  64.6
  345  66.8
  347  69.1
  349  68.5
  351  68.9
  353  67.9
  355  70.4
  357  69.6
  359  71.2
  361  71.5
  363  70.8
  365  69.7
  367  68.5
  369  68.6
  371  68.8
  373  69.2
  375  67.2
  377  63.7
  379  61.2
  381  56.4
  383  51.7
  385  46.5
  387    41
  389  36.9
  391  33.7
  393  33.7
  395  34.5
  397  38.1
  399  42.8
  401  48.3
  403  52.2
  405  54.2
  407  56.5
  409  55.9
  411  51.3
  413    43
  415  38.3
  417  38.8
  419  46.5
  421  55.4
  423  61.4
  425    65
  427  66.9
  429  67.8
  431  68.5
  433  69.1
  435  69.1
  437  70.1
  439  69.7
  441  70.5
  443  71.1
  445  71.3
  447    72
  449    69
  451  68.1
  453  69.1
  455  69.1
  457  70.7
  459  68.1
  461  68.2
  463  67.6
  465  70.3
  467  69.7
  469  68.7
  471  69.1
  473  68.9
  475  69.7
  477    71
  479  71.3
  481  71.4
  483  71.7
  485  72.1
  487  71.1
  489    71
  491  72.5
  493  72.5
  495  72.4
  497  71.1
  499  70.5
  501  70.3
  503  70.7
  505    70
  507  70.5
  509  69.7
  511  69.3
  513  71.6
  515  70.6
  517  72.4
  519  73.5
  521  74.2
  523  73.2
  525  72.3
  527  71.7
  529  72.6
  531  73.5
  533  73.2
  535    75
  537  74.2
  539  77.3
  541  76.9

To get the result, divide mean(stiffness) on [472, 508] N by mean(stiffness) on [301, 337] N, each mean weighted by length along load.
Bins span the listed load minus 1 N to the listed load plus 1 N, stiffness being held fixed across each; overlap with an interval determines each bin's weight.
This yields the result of 2.0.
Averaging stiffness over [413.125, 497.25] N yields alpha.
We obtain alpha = 67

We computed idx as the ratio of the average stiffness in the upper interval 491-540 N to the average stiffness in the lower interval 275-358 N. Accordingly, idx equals 1.45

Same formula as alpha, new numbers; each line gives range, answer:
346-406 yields 57.8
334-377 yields 67.4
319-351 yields 54.7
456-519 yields 70.5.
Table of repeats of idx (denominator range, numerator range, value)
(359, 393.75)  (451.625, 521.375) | 1.21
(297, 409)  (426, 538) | 1.40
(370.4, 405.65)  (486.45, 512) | 1.42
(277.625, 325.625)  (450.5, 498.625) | 1.73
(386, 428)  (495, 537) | 1.52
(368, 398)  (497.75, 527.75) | 1.39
